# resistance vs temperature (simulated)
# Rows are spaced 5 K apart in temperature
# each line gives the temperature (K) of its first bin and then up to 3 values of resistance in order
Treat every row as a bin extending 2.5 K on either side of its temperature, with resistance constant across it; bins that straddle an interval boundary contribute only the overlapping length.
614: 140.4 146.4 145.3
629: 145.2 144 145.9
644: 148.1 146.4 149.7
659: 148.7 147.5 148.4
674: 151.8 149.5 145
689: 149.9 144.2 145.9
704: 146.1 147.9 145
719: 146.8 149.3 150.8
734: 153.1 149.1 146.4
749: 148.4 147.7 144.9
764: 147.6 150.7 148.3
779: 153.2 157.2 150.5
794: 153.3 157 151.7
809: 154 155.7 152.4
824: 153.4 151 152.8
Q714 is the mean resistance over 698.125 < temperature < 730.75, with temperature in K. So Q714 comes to 147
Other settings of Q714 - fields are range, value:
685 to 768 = 148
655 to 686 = 149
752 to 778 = 148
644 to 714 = 148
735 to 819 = 151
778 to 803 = 154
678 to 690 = 148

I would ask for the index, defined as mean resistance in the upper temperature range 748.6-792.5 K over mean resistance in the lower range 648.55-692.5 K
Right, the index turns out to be 1.01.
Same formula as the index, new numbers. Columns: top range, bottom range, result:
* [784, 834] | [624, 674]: 1.04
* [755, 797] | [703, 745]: 1.02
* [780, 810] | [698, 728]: 1.05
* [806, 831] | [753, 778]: 1.03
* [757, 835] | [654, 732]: 1.03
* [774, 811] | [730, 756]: 1.03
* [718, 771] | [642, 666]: 1.00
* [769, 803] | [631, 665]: 1.04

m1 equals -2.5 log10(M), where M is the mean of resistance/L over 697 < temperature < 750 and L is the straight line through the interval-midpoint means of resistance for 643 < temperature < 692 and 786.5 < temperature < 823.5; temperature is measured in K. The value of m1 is 0.02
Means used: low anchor 148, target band 148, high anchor 154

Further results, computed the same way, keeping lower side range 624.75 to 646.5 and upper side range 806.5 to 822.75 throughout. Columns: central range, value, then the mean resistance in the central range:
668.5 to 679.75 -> -0.02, 150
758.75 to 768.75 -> 0.03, 148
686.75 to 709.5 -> 0.01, 147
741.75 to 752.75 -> 0.03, 147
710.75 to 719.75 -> 0.03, 146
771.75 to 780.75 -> 0.01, 151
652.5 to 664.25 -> -0.01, 149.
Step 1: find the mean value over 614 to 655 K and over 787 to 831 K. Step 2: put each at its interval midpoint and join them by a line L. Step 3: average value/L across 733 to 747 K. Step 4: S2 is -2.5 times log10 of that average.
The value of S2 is 0.01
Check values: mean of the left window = 146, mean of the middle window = 149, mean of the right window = 153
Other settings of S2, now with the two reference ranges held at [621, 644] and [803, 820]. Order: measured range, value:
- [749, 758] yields 0.026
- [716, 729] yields 0.008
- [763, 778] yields 0.017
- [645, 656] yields -0.013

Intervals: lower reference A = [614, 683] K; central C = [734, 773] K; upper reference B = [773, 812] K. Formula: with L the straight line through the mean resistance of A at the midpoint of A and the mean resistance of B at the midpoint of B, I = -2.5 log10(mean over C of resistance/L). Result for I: 0.03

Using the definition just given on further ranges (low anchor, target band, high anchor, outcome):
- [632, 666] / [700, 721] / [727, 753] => 0.017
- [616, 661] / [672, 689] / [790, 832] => -0.005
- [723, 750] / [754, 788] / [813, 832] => 0.006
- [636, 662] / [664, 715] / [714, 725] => 0.000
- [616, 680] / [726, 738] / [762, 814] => -0.007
